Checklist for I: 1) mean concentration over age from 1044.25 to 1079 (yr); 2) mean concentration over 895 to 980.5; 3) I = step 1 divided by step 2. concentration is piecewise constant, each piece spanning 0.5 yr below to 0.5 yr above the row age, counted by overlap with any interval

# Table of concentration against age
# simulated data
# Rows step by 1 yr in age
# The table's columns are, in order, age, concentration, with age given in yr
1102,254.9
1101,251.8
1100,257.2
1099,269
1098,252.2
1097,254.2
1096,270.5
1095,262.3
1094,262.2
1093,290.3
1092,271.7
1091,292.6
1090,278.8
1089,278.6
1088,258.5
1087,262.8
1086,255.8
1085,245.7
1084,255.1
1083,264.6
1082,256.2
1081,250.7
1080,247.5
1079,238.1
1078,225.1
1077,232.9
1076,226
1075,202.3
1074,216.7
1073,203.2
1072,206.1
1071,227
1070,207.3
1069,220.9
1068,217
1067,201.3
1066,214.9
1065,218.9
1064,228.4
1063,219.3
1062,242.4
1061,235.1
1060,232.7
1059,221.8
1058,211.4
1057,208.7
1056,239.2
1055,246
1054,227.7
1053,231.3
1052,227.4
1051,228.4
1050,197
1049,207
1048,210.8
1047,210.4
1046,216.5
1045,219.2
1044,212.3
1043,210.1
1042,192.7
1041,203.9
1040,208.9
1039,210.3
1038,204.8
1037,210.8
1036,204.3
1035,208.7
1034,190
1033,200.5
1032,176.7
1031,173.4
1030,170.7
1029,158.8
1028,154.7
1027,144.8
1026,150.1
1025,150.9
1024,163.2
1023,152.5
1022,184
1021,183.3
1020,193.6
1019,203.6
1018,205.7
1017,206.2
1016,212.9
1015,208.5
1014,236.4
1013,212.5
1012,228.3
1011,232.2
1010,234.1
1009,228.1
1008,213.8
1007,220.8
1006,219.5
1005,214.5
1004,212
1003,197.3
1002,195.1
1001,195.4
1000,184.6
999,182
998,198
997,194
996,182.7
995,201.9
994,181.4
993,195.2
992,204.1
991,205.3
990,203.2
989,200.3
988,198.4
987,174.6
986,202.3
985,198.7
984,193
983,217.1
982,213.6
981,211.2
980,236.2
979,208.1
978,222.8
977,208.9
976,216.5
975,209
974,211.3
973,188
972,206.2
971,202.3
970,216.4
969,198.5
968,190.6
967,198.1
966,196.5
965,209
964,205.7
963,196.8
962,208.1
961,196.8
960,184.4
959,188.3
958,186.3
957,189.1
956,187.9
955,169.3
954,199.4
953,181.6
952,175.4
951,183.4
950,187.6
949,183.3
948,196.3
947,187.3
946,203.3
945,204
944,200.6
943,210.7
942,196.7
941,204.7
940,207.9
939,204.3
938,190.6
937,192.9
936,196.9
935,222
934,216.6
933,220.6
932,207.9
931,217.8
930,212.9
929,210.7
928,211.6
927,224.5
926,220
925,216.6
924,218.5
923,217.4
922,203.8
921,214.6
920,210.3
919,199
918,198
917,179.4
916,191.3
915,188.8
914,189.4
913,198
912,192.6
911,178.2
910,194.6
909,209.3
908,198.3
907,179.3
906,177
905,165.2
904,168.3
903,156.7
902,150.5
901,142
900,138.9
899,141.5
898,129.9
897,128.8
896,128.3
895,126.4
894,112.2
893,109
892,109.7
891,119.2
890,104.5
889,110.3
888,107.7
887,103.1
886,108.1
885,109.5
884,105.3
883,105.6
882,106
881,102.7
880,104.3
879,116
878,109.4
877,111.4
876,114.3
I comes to 1.14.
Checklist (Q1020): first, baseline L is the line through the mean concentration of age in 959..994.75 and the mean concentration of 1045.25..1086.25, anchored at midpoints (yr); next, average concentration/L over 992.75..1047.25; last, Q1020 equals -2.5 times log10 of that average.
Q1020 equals 0.09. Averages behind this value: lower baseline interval 203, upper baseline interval 226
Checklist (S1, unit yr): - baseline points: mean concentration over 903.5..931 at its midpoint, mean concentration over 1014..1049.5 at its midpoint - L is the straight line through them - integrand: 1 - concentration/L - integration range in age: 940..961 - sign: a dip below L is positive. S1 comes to 0.6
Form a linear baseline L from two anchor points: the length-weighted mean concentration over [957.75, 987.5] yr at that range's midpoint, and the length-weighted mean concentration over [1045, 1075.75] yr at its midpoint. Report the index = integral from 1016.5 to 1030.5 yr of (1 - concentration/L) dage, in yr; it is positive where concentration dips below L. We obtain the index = 2.6 yr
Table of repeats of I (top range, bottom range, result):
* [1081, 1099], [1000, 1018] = 1.24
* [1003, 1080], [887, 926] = 1.26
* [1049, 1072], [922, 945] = 1.06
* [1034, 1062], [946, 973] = 1.12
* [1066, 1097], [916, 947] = 1.18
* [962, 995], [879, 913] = 1.48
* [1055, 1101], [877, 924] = 1.59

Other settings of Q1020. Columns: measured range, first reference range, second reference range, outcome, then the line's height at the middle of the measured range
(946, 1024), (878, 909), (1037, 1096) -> -0.10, 183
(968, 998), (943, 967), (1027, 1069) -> -0.03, 198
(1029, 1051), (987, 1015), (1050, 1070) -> 0.08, 218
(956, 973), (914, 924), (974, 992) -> 0.04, 205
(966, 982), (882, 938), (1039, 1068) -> -0.09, 192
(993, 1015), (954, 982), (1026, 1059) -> -0.03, 202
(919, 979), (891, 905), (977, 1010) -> -0.19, 172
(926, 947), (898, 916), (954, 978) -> -0.12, 186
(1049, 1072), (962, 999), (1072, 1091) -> 0.06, 236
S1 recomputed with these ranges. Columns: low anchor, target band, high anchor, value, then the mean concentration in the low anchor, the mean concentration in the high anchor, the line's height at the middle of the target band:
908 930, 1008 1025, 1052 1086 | 1.20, 203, 228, 220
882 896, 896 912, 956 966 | -4.33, 111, 196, 128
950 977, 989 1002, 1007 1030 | 0.03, 196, 194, 195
